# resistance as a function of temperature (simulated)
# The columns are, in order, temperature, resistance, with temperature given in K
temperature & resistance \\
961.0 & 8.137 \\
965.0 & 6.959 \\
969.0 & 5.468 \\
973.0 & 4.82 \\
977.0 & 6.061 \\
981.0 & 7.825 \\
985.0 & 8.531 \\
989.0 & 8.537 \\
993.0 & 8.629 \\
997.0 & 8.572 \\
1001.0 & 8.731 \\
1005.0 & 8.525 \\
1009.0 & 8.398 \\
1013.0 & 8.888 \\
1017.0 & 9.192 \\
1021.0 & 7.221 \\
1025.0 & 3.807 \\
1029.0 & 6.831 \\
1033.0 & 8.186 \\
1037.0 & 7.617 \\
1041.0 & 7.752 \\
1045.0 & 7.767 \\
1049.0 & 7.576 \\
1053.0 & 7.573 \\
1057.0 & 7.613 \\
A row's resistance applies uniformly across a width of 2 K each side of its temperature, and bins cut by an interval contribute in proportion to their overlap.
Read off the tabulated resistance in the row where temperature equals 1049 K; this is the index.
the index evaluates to 7.576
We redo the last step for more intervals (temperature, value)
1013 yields 8.888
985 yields 8.531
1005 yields 8.525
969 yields 5.468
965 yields 6.959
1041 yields 7.752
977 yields 6.061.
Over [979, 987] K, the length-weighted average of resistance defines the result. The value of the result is 8.18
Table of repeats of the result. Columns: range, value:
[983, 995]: 8.57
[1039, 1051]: 7.7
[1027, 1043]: 7.6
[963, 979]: 5.83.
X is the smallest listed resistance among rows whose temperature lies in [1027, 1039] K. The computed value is 6.831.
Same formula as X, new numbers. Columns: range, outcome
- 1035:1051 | 7.576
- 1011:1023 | 7.221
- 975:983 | 6.061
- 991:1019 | 8.398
